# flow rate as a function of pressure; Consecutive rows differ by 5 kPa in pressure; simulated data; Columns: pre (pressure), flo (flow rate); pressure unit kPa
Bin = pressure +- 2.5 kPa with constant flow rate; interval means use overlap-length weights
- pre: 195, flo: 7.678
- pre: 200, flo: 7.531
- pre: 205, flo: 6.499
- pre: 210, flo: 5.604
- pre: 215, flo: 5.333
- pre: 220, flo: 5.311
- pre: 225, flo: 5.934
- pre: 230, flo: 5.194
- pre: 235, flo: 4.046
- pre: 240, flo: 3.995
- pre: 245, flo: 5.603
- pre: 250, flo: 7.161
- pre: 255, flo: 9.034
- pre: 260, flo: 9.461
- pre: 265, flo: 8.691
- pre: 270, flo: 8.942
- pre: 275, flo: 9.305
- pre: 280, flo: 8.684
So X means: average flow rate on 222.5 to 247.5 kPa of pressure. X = 4.95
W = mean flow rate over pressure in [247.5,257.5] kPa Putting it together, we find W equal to 8.1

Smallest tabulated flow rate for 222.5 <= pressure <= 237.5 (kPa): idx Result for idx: 4.046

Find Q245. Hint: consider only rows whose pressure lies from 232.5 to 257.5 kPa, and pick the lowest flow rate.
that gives 3.995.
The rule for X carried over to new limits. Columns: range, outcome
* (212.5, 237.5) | 5.16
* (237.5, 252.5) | 5.59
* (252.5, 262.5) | 9.25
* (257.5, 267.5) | 9.08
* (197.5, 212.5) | 6.54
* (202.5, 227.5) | 5.74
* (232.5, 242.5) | 4.02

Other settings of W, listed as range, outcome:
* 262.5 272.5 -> 8.82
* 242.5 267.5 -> 7.99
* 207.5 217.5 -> 5.47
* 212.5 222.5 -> 5.32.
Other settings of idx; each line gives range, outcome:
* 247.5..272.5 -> 7.161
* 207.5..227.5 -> 5.311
